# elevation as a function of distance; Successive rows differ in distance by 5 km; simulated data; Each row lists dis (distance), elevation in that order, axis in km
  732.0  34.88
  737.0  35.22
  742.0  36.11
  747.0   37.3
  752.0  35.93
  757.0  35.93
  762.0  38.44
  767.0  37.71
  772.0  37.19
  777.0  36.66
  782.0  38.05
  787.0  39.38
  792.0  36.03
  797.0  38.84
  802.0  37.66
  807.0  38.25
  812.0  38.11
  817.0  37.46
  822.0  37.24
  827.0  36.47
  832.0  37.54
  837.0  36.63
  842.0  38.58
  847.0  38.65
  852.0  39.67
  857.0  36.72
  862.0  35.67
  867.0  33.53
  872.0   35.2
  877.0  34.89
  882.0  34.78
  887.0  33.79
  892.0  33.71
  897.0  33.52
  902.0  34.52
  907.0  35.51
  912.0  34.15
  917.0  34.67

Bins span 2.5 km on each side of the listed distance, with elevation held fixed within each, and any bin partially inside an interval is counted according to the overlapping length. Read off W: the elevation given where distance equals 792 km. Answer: 36.03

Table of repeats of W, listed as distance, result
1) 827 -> 36.47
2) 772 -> 37.19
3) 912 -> 34.15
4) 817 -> 37.46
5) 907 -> 35.51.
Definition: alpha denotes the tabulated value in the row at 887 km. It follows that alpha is 33.79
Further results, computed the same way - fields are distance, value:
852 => 39.67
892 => 33.71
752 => 35.93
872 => 35.2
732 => 34.88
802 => 37.66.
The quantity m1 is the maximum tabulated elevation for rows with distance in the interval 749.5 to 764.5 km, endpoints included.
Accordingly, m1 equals 38.44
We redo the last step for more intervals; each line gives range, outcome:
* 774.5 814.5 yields 39.38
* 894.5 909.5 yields 35.51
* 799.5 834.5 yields 38.25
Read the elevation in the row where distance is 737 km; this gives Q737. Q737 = 35.22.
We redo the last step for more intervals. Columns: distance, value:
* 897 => 33.52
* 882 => 34.78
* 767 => 37.71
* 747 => 37.3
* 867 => 33.53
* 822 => 37.24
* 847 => 38.65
